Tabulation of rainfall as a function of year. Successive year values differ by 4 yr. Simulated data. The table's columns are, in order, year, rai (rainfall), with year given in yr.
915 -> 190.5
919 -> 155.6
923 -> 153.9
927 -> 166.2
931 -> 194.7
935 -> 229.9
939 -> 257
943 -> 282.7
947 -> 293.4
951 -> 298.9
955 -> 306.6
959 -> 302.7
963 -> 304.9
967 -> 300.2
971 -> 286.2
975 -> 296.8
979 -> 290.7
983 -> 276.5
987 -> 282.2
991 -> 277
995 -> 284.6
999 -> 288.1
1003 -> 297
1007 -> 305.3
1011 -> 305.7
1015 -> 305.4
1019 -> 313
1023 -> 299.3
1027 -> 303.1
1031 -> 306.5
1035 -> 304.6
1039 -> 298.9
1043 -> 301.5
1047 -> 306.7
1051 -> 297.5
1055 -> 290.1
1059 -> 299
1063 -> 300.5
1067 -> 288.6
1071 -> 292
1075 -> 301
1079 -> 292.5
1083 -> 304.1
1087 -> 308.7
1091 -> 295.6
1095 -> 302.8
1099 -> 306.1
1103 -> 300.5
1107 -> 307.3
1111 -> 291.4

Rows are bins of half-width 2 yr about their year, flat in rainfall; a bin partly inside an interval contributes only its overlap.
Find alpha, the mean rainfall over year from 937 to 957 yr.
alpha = 288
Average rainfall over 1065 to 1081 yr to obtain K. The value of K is 294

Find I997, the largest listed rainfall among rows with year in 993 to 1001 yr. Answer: 288.1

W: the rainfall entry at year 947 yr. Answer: 293.4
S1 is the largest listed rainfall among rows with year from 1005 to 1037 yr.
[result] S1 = 313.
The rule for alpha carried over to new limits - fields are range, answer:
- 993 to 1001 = 286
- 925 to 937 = 197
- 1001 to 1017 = 303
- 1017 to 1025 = 306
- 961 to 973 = 297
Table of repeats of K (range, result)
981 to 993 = 279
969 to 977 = 292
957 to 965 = 304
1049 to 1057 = 294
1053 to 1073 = 294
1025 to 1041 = 303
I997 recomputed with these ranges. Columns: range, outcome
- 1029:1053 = 306.7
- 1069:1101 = 308.7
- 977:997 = 290.7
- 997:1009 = 305.3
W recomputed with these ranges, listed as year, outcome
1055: 290.1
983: 276.5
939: 257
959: 302.7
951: 298.9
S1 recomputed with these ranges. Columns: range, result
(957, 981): 304.9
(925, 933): 194.7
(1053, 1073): 300.5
